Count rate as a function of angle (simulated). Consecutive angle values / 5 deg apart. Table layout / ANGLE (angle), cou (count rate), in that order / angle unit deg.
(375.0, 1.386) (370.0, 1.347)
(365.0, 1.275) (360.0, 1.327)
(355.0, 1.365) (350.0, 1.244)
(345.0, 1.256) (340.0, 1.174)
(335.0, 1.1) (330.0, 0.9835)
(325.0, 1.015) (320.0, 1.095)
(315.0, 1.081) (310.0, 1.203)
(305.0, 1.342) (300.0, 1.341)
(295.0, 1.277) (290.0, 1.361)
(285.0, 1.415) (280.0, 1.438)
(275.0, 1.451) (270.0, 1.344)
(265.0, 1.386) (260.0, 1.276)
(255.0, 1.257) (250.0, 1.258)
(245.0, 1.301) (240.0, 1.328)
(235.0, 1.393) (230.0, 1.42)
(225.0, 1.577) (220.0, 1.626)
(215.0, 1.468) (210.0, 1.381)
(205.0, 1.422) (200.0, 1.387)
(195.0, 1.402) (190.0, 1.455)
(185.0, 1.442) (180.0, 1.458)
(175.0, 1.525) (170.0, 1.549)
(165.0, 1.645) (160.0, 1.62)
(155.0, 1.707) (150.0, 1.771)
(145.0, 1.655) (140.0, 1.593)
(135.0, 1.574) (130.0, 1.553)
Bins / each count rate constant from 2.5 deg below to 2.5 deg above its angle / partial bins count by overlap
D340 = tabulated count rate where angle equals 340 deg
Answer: 1.174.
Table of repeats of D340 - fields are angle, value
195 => 1.402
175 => 1.525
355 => 1.365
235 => 1.393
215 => 1.468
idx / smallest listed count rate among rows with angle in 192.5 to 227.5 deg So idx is 1.381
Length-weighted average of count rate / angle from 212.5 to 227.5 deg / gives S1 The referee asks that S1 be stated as 1.56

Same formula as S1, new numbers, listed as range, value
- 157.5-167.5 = 1.63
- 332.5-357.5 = 1.23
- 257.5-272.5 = 1.34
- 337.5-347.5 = 1.21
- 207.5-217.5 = 1.42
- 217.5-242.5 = 1.47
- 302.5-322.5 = 1.18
